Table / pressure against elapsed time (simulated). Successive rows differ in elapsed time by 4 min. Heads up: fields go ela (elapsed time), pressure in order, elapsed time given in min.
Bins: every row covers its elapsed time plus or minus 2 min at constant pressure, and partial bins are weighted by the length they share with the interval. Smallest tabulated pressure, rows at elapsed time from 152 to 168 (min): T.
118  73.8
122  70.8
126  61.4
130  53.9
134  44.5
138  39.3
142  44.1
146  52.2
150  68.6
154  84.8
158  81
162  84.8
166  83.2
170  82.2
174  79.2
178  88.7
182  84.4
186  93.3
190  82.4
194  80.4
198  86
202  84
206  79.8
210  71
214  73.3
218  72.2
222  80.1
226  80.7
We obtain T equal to 81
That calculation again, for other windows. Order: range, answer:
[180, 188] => 84.4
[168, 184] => 79.2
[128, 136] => 44.5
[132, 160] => 39.3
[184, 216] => 71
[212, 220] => 72.2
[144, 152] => 52.2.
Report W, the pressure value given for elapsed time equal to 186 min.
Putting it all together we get 93.3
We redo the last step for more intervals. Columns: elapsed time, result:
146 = 52.2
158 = 81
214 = 73.3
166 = 83.2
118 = 73.8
